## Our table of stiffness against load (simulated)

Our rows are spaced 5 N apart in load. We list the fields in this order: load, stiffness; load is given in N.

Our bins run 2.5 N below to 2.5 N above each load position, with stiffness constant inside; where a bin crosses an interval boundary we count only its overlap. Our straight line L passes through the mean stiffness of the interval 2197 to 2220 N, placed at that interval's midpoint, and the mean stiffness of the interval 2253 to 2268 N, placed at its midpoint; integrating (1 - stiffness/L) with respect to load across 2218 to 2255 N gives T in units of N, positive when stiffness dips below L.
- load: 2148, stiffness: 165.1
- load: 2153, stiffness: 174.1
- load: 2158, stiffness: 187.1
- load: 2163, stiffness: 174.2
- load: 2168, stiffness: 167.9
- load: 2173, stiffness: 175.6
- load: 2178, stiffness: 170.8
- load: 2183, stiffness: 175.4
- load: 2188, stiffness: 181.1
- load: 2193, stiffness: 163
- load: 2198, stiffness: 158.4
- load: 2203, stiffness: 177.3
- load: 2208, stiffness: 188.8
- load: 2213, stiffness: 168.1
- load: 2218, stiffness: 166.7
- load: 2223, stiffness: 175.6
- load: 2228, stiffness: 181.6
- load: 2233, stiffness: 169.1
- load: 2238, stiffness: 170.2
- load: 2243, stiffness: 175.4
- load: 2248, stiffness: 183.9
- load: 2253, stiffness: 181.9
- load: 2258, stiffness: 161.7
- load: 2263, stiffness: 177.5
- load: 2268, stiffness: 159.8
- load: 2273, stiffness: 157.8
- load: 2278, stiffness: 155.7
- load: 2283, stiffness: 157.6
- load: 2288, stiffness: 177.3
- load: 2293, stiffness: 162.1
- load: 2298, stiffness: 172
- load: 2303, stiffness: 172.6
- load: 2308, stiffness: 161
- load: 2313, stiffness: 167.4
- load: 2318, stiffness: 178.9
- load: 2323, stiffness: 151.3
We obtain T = -1.0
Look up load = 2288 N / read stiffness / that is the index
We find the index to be 177.3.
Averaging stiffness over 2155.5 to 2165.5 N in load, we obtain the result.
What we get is 181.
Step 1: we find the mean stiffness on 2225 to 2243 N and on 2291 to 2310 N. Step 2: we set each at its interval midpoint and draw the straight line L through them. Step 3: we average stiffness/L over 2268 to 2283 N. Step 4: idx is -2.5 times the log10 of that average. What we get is 0.08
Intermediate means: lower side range 174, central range 157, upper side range 167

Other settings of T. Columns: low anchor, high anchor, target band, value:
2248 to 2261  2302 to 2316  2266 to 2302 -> 1.4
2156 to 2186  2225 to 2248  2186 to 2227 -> 0.6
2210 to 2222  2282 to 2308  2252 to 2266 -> -0.3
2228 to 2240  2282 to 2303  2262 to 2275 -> 0.5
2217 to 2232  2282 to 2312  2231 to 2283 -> 0.9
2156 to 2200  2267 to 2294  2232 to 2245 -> -0.4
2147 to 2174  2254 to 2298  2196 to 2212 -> -0.4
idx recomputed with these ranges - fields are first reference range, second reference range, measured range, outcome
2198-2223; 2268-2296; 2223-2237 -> -0.03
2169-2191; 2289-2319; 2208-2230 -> -0.01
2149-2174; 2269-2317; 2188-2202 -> 0.04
